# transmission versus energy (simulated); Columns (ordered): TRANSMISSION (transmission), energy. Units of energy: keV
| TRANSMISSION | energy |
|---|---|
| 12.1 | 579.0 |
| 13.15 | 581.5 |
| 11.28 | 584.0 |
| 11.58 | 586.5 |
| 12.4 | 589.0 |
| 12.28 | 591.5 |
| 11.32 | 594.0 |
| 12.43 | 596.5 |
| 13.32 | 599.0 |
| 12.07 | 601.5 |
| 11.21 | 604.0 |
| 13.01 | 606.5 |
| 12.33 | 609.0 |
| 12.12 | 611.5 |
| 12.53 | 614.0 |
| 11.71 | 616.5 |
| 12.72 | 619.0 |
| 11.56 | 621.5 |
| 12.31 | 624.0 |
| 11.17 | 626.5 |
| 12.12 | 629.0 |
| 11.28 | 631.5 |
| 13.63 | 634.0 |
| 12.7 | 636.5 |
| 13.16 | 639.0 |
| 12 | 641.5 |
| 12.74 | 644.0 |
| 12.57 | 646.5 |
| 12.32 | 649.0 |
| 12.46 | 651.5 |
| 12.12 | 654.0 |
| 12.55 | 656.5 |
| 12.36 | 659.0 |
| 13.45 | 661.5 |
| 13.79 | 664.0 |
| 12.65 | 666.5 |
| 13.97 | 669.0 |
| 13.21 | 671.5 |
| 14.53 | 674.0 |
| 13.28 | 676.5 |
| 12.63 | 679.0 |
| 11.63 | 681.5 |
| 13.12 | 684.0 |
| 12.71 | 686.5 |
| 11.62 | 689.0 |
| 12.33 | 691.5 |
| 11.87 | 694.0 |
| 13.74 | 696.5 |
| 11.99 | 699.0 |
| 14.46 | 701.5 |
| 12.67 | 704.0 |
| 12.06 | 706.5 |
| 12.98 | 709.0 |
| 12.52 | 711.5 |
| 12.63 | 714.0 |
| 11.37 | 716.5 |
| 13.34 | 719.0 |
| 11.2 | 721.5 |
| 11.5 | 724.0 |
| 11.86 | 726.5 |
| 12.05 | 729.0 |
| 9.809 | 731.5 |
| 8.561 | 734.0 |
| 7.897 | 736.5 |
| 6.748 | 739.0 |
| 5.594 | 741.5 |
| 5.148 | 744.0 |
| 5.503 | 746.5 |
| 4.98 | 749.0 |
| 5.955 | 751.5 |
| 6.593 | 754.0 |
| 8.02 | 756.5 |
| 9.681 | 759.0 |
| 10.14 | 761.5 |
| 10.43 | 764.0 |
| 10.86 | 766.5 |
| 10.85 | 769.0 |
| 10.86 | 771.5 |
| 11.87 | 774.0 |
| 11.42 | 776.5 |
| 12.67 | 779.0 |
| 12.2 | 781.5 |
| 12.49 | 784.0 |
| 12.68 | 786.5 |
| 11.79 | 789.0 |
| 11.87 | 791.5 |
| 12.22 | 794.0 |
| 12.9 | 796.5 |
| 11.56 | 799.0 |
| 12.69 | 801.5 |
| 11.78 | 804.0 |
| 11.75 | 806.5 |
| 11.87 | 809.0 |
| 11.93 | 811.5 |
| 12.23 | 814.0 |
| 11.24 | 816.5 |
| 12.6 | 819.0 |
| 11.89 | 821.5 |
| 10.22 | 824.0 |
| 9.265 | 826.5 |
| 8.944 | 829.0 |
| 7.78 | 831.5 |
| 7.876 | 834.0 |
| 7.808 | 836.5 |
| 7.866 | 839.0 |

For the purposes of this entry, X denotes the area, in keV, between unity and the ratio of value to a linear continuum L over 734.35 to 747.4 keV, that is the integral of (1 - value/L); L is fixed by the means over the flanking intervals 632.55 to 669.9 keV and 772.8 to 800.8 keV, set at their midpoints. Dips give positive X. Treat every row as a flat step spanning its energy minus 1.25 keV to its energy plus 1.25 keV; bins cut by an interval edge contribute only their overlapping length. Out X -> 6.3 keV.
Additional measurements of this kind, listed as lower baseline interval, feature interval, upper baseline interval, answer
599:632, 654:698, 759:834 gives -3.92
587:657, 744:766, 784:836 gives 7.44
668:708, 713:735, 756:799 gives 1.61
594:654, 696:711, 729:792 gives -3.26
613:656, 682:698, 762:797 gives -0.57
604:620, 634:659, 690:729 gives -0.44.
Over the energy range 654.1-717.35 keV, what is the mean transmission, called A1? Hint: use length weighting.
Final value 12.8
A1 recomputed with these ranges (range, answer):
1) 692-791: 10.5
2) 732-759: 6.74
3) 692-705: 12.9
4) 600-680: 12.6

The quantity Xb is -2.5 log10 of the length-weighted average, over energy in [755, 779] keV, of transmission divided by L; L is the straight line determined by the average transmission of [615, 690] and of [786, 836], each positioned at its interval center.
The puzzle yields 0.102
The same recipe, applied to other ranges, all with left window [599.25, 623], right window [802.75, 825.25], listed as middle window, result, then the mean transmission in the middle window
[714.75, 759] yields 0.34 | 8.67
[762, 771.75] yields 0.11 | 10.7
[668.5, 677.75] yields -0.14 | 13.7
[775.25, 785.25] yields -0.04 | 12.2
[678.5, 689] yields -0.03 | 12.4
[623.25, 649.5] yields -0.02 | 12.4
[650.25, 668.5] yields -0.06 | 12.8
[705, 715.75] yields -0.05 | 12.5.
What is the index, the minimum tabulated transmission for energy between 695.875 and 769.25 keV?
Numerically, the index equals 4.98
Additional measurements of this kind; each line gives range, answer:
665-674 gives 12.65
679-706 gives 11.62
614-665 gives 11.17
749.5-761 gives 5.955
